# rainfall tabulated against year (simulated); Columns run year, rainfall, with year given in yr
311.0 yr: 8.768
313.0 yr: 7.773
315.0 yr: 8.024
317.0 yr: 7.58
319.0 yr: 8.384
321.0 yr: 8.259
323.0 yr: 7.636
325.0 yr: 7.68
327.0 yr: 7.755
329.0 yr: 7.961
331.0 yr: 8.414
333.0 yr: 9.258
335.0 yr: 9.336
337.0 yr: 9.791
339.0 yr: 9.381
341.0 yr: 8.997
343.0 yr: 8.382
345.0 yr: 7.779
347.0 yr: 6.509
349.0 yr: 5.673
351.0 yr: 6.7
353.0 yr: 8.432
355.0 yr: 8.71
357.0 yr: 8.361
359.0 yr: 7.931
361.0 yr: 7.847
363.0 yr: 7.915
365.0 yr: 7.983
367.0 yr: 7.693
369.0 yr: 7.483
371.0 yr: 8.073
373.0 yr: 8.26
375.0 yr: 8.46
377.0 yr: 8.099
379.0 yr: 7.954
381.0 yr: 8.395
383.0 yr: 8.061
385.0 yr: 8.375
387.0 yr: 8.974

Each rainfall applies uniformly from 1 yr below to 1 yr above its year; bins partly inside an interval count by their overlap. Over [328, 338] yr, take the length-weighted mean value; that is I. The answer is 8.95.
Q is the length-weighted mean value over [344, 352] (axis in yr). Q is 6.67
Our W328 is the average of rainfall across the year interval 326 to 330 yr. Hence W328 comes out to 7.86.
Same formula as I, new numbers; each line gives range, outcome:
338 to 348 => 8.21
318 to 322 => 8.32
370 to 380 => 8.17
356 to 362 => 8.05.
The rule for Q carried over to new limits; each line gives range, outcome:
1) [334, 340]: 9.5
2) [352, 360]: 8.36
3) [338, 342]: 9.19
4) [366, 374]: 7.88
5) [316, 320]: 7.98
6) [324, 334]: 8.21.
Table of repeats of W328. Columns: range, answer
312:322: 8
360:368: 7.86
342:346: 8.08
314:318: 7.8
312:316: 7.9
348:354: 6.93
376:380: 8.03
